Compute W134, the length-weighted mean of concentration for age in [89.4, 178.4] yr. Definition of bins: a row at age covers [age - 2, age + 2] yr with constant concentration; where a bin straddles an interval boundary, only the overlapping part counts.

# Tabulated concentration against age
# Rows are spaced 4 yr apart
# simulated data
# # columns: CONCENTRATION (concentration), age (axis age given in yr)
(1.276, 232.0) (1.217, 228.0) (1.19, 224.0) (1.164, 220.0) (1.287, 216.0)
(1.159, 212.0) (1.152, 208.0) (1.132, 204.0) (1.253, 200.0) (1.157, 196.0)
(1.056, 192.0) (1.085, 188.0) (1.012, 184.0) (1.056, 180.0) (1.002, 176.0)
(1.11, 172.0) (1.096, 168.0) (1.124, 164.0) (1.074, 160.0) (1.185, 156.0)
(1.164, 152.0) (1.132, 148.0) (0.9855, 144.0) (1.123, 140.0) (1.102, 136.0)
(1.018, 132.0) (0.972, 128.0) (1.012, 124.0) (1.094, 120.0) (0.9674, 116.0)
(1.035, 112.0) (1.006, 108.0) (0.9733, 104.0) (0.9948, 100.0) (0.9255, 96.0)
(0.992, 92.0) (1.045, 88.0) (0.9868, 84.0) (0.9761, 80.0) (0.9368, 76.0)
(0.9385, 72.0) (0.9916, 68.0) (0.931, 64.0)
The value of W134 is 1.05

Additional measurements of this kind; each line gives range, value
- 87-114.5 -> 0.994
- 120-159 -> 1.08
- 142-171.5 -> 1.11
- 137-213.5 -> 1.11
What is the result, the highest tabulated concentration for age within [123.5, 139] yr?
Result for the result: 1.102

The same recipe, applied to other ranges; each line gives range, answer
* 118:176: 1.185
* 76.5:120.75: 1.094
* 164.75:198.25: 1.157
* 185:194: 1.085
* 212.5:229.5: 1.287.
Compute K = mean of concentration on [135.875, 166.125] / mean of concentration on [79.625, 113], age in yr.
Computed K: 1.1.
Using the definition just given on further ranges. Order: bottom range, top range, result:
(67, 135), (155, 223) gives 1.13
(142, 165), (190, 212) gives 1.04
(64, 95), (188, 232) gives 1.21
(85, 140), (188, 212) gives 1.13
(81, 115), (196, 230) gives 1.20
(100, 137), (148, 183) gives 1.08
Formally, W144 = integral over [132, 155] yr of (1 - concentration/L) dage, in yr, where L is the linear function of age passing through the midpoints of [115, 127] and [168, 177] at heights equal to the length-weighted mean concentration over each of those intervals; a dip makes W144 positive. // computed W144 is -1.2 yr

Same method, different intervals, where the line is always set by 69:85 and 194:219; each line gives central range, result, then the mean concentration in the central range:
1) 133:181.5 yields 0.27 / 1.09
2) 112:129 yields 0.33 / 1.02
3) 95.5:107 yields 0.34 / 0.973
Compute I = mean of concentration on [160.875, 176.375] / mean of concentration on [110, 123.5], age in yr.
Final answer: 1.06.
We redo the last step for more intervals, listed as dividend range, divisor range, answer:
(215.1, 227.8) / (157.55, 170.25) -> 1.10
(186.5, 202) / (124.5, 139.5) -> 1.10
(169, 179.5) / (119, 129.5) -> 1.04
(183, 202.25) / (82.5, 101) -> 1.13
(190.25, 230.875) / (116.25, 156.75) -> 1.10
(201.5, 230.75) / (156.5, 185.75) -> 1.11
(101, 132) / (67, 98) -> 1.04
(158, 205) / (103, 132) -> 1.08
